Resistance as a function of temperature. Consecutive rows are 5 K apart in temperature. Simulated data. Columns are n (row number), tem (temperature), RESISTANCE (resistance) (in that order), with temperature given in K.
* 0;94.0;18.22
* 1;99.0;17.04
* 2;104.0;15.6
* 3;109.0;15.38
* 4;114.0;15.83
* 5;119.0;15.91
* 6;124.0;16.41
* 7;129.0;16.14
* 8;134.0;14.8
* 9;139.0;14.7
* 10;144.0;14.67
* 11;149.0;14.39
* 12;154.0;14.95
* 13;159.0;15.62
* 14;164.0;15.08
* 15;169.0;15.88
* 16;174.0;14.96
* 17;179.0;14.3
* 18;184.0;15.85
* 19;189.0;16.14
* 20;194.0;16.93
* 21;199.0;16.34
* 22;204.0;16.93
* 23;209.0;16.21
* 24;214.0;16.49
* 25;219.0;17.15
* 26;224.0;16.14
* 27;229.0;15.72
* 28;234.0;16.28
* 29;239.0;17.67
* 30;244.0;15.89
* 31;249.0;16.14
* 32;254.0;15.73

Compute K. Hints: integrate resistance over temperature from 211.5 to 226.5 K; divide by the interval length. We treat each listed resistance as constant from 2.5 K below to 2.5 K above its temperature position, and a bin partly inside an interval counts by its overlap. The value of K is 16.6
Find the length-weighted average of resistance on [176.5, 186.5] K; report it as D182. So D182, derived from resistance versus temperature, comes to 15.1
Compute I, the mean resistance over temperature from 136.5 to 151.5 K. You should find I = 14.6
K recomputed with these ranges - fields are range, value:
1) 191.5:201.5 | 16.6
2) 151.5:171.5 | 15.4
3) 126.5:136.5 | 15.5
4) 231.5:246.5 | 16.6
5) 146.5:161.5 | 15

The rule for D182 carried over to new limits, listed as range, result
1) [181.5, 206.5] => 16.4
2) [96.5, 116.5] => 16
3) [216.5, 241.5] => 16.6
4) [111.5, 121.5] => 15.9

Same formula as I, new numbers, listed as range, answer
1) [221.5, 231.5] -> 15.9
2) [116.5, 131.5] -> 16.2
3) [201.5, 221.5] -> 16.7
